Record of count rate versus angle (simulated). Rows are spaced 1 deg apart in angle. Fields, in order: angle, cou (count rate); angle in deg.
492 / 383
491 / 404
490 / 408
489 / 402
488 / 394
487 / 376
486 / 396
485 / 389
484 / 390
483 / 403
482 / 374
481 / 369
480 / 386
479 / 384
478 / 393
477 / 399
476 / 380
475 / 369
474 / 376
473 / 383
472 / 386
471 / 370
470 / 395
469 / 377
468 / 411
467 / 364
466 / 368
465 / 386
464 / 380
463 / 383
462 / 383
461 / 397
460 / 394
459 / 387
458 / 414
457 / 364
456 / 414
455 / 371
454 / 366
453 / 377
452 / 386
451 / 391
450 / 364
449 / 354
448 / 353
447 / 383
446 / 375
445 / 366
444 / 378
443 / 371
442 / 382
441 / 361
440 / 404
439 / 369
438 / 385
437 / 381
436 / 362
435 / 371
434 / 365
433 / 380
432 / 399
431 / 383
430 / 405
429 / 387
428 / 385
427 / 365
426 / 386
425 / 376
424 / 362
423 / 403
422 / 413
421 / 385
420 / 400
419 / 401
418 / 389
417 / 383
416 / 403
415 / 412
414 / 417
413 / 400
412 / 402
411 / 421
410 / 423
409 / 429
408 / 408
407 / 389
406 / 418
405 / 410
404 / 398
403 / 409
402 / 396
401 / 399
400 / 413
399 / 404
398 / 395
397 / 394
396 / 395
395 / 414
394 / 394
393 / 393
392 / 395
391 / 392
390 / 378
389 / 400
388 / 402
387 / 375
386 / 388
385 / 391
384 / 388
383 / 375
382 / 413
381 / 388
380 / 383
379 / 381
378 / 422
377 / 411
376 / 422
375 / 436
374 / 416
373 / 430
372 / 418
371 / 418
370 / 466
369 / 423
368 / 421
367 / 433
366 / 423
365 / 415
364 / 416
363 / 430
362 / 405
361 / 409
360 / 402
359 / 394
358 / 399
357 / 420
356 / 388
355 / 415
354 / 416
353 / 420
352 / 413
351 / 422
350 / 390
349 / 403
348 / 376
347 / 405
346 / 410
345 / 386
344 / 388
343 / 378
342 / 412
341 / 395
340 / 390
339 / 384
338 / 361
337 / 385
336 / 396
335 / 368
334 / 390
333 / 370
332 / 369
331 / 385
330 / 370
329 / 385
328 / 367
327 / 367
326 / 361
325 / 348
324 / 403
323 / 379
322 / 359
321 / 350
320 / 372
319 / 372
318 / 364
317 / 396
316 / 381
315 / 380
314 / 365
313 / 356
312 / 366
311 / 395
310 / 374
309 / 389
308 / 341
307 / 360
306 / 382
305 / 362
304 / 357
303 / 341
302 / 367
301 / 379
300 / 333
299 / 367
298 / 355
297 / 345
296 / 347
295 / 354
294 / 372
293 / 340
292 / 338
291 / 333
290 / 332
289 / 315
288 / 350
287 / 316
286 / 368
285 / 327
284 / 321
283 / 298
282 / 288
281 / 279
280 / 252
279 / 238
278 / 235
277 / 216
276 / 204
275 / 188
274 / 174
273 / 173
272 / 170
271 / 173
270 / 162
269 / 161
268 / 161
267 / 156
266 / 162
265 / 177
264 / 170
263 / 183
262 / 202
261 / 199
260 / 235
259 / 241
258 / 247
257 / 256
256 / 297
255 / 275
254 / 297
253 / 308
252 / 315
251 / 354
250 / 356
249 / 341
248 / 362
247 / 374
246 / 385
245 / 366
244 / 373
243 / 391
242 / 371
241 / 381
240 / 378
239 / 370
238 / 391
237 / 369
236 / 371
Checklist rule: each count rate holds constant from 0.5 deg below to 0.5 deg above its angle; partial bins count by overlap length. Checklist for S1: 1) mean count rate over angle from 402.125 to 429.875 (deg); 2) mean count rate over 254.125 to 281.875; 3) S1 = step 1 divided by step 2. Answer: 1.91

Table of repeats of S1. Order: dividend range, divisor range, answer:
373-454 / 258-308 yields 1.43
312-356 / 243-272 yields 1.47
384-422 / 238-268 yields 1.37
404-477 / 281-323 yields 1.09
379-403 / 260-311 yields 1.40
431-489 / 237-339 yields 1.19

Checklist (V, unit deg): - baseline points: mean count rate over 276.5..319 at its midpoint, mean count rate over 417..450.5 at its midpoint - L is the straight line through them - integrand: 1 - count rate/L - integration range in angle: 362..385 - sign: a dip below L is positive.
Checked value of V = -3.3 deg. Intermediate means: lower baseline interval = 340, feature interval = 414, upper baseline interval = 380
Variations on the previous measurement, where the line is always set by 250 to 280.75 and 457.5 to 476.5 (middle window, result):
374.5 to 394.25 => -4.89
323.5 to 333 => -3.48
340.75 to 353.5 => -4.96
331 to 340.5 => -3.44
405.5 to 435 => -4.20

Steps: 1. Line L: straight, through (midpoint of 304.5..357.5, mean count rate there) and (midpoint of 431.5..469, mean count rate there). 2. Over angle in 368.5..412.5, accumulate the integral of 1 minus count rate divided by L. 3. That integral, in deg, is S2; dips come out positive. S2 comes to -2.8 deg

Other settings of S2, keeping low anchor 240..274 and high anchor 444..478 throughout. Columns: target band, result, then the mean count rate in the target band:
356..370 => -3.9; 416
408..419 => -1.7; 408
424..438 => -0.6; 380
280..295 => -2.2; 325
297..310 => -3.1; 361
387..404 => -2.6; 398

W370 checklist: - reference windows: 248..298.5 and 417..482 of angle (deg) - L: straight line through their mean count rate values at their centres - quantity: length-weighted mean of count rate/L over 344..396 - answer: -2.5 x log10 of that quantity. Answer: -0.23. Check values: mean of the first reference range 266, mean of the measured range 406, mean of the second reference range 382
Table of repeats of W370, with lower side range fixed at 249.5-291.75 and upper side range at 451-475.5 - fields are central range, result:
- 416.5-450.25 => -0.05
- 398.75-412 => -0.19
